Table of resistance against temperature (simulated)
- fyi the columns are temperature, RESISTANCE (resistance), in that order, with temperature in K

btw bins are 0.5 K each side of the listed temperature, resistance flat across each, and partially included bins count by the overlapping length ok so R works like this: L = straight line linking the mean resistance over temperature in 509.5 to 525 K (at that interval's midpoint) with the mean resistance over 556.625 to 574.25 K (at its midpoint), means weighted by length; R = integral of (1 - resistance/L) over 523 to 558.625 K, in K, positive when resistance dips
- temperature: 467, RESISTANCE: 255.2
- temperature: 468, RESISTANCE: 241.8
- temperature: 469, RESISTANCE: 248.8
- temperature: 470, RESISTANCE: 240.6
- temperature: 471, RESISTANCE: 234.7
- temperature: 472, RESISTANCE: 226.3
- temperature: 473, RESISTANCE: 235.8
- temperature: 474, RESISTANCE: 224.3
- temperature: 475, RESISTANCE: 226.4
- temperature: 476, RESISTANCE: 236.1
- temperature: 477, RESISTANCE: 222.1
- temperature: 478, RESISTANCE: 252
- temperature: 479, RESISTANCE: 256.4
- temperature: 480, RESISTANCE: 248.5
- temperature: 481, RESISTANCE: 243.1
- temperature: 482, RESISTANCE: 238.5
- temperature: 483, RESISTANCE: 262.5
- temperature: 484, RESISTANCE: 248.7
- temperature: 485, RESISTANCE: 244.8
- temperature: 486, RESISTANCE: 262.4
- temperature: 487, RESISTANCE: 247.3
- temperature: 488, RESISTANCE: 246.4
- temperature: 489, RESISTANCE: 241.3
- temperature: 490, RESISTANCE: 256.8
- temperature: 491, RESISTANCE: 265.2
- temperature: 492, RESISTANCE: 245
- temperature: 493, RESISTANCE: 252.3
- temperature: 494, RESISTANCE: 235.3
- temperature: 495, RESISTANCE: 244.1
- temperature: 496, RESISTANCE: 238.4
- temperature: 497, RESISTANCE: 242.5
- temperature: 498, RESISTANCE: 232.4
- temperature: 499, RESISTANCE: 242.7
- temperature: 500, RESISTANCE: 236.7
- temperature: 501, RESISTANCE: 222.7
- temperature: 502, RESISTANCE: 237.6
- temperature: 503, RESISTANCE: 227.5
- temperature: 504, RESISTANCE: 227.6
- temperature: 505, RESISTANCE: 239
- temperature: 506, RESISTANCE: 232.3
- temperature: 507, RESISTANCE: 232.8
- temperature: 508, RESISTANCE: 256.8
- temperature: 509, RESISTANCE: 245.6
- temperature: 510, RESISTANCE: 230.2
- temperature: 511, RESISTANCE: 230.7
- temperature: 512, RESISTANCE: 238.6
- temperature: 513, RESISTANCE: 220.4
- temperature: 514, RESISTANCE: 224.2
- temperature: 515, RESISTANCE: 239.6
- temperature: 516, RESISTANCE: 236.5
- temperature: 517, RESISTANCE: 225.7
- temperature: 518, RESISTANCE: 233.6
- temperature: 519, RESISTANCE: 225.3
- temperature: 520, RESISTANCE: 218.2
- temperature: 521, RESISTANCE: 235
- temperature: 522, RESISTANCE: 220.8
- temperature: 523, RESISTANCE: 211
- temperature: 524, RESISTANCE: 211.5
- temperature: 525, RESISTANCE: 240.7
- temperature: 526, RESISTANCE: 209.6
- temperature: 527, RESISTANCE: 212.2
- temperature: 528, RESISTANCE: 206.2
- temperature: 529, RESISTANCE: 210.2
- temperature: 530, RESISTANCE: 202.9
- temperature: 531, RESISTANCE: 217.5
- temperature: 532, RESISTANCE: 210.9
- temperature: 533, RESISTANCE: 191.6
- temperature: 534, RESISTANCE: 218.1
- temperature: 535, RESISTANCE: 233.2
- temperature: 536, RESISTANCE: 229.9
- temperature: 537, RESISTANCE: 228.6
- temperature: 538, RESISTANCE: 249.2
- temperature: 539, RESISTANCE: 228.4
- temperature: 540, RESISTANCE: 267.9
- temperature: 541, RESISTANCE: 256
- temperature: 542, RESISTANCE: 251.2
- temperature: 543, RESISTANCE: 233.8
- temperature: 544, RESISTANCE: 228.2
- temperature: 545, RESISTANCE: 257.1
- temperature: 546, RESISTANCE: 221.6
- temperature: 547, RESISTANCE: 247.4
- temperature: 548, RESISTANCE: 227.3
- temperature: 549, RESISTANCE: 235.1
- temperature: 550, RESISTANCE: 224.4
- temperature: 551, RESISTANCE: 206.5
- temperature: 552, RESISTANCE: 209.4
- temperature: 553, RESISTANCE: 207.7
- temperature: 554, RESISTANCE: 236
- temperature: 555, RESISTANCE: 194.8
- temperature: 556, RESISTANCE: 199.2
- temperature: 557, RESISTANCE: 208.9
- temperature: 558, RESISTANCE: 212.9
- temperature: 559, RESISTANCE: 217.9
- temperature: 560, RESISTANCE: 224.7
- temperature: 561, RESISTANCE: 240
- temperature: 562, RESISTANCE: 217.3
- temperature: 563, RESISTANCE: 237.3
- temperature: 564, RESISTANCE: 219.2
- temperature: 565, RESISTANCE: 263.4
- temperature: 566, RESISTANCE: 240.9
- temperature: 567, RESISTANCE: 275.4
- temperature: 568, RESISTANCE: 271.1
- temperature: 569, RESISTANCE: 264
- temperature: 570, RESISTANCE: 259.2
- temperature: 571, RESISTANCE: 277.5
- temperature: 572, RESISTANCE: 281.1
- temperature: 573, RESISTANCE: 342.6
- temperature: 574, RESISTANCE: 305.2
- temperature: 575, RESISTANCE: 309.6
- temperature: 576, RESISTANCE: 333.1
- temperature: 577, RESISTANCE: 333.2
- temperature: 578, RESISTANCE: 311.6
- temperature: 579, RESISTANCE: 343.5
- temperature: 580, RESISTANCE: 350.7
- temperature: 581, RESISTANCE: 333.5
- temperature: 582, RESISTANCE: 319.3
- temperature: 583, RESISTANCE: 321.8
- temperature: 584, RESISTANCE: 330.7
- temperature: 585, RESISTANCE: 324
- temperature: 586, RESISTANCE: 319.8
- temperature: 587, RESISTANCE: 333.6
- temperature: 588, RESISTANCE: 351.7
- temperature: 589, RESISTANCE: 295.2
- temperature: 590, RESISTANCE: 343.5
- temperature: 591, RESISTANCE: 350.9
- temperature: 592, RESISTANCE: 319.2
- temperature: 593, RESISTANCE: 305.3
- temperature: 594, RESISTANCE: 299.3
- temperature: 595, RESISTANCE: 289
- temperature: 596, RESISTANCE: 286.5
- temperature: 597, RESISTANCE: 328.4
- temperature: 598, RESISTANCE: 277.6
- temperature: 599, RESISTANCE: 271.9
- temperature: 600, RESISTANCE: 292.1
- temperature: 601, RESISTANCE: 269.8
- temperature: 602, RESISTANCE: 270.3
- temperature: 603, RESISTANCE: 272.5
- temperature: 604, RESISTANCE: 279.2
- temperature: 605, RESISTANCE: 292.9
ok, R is 2.4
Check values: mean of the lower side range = 227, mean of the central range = 223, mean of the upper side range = 253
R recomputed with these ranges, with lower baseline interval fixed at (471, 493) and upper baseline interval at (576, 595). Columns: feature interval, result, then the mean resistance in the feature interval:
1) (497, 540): 7.1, 227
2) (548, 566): 4.9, 222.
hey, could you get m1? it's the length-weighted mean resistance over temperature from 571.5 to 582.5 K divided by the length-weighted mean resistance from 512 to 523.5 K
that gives 1.4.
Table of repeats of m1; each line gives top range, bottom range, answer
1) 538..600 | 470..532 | 1.17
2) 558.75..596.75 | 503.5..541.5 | 1.30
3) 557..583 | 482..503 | 1.14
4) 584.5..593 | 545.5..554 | 1.47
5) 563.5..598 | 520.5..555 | 1.36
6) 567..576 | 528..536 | 1.37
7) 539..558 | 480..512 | 0.94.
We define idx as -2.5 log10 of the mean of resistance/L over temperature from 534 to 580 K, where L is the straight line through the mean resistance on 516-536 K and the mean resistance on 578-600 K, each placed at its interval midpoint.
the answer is 0.07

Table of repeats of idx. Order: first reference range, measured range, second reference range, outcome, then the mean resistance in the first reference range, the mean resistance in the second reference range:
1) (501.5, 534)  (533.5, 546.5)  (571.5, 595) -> 0.09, 225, 324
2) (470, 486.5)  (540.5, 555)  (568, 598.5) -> 0.25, 241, 314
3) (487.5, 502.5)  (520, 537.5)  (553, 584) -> 0.18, 243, 271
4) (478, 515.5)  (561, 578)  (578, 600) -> 0.10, 242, 318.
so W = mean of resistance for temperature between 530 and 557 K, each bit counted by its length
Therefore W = 227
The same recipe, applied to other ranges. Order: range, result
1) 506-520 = 233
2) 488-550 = 232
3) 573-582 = 328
